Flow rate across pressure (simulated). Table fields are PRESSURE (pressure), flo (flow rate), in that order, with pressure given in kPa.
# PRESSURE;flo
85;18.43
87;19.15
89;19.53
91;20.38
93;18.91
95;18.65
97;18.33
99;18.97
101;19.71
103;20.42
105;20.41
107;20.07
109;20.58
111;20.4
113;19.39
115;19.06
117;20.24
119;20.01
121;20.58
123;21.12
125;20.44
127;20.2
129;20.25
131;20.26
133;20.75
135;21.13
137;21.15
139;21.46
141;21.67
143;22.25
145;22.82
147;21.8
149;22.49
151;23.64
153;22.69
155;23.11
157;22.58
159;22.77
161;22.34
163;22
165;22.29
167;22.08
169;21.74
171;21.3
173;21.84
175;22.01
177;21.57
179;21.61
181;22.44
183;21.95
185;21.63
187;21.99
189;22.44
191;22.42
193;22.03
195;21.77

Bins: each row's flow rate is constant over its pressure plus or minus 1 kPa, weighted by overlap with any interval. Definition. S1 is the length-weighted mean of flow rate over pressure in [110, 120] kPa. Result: 19.8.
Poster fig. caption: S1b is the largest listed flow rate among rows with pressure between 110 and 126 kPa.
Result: 21.12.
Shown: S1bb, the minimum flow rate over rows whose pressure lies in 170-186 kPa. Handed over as 21.3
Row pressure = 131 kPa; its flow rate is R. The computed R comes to 20.26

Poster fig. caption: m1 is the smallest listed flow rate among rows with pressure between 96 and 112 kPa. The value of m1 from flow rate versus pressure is 18.33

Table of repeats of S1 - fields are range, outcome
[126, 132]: 20.2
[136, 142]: 21.4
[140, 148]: 22.1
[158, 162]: 22.6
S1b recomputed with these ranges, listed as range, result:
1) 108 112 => 20.58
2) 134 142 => 21.67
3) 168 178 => 22.01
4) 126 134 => 20.75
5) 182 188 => 21.99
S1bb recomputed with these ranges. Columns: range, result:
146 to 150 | 21.8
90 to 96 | 18.65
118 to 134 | 20.01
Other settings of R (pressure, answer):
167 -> 22.08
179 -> 21.61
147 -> 21.8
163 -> 22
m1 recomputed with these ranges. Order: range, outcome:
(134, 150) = 21.13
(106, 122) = 19.06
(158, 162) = 22.34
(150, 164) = 22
